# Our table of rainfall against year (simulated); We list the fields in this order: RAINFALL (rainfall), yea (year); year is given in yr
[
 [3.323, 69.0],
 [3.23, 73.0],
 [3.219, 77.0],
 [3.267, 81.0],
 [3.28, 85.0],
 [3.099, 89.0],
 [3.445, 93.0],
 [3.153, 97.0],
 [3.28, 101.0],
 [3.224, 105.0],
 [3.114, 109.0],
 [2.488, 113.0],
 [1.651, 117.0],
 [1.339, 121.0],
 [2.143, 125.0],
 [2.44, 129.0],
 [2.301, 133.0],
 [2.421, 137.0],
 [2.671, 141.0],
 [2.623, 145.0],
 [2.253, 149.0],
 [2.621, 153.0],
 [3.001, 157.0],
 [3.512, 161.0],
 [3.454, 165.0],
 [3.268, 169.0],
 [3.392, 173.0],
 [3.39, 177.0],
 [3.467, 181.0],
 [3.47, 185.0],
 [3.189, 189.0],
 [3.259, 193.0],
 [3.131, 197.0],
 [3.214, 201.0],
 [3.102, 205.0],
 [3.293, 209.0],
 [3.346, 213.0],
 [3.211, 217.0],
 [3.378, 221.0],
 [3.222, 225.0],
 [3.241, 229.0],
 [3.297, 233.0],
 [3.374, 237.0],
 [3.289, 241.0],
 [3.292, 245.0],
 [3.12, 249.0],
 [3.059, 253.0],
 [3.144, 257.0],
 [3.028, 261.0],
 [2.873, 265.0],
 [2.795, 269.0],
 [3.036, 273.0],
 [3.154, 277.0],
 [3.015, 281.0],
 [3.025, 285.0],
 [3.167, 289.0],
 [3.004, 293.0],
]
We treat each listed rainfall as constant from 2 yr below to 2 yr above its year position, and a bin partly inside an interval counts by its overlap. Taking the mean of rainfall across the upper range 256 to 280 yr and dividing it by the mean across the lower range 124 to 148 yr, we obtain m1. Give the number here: 1.23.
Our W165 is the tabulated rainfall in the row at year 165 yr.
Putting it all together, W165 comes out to 3.454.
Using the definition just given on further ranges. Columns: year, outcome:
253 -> 3.059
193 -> 3.259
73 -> 3.23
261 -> 3.028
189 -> 3.189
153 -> 2.621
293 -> 3.004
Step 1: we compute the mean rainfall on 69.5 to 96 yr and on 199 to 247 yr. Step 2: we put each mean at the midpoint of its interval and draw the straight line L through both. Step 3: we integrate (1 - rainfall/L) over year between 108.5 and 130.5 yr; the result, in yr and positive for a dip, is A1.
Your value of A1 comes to 7.64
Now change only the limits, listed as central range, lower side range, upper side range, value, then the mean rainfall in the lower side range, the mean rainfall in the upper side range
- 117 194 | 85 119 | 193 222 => 7.2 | 2.95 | 3.24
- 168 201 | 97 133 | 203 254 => -4.0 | 2.49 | 3.25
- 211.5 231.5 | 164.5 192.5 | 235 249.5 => 0.2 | 3.37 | 3.28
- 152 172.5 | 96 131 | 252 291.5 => -4.1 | 2.52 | 3.03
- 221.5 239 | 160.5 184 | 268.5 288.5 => -0.5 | 3.41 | 3.03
